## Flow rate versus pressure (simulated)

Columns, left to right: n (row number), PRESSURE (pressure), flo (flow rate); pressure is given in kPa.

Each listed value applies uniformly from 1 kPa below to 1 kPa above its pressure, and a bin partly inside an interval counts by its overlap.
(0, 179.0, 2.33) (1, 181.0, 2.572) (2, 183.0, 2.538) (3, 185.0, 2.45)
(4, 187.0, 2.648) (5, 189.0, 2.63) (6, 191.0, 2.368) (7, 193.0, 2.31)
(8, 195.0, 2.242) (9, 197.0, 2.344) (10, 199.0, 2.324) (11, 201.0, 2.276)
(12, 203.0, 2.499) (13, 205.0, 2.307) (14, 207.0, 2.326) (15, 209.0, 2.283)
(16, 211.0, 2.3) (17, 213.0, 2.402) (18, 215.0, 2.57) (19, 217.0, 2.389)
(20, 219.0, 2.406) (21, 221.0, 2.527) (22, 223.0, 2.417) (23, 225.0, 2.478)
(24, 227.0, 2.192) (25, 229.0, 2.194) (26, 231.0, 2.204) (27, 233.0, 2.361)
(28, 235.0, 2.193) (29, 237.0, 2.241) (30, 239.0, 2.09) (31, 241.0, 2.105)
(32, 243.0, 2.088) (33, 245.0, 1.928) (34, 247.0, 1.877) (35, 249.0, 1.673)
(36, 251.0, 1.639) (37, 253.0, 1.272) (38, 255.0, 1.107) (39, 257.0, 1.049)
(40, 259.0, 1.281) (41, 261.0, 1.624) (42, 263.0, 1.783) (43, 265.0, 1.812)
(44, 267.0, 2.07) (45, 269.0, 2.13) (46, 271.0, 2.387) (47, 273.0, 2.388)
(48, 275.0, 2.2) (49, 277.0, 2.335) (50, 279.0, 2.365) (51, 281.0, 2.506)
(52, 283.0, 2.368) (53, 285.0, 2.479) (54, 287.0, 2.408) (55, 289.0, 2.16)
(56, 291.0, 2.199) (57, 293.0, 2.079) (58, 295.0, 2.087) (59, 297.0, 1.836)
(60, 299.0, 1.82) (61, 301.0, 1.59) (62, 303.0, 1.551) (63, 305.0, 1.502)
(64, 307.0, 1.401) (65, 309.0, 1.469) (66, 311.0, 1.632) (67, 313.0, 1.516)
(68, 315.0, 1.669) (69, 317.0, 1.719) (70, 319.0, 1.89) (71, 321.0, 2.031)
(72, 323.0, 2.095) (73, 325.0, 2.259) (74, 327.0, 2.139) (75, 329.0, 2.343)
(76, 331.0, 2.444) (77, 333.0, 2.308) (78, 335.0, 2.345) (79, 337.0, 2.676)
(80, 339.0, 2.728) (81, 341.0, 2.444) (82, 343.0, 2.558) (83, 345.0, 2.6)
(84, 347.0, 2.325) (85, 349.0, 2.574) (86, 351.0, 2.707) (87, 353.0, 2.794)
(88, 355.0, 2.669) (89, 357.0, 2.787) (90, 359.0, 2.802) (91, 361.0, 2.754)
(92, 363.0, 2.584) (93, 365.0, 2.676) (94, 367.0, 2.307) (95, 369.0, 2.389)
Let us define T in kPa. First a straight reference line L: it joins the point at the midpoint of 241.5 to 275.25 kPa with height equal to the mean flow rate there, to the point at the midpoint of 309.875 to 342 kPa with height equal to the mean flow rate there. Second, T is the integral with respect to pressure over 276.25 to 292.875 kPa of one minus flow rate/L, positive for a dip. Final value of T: -3.7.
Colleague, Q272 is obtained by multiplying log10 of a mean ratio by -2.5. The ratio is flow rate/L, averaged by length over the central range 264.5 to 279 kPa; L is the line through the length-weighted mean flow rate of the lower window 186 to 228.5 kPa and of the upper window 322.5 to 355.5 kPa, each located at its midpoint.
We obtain 0.10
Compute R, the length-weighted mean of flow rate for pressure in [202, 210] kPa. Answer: 2.35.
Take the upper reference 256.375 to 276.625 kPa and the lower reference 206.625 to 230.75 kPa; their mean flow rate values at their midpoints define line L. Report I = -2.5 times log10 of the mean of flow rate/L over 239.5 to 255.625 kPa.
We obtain 0.20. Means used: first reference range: 2.37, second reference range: 1.9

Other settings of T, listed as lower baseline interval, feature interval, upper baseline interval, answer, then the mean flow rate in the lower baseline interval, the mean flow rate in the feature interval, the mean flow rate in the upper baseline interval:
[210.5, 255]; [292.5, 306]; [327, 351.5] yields 3.34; 2.14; 1.77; 2.49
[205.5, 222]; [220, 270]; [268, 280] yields 8.87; 2.4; 1.93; 2.3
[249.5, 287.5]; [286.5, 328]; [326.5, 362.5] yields 7.39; 1.95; 1.85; 2.56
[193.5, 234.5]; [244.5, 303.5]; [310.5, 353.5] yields 9.43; 2.35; 1.94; 2.26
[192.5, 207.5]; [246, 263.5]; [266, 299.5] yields 6.14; 2.33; 1.47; 2.23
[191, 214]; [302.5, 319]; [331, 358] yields 6.15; 2.33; 1.58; 2.57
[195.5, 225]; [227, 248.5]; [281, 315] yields 1.07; 2.38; 2.12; 1.89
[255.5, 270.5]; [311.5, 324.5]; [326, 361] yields 2.56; 1.68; 1.83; 2.55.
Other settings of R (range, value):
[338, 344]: 2.58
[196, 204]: 2.36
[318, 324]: 2.01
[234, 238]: 2.22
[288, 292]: 2.18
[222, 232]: 2.3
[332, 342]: 2.5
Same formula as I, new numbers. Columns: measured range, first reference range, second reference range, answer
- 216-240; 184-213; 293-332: -0.03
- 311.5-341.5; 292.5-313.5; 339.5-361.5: 0.00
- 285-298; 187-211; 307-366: 0.08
